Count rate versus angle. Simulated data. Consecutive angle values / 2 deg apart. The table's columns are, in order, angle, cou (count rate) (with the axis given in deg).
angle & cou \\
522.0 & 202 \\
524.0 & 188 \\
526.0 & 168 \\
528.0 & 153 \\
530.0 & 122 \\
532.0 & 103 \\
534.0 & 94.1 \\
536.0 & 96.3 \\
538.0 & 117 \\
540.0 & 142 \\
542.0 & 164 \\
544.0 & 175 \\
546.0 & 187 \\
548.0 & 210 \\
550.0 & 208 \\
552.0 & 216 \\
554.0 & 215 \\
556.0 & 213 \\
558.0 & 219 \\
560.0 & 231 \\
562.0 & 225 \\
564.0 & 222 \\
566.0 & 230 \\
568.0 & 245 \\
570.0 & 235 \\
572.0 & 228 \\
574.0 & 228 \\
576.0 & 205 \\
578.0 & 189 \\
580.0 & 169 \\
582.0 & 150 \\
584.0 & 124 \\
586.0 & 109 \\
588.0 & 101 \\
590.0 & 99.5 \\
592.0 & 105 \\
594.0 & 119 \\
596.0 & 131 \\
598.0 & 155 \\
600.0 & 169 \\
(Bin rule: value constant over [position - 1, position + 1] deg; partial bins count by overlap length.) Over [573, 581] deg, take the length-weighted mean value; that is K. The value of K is 198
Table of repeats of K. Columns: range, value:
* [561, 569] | 230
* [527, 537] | 114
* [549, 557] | 213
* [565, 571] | 237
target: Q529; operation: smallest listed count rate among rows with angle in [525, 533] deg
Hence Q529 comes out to 103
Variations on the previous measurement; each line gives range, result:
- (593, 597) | 119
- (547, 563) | 208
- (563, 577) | 205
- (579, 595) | 99.5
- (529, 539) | 94.1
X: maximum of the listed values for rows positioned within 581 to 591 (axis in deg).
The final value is 150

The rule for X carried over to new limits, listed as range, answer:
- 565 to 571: 245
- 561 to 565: 225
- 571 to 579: 228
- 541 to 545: 175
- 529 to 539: 122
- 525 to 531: 168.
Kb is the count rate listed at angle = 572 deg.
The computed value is 228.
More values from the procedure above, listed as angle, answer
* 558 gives 219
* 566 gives 230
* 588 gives 101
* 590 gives 99.5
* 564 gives 222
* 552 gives 216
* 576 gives 205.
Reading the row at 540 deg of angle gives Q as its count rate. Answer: 142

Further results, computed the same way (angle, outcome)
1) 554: 215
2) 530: 122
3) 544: 175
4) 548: 210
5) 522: 202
